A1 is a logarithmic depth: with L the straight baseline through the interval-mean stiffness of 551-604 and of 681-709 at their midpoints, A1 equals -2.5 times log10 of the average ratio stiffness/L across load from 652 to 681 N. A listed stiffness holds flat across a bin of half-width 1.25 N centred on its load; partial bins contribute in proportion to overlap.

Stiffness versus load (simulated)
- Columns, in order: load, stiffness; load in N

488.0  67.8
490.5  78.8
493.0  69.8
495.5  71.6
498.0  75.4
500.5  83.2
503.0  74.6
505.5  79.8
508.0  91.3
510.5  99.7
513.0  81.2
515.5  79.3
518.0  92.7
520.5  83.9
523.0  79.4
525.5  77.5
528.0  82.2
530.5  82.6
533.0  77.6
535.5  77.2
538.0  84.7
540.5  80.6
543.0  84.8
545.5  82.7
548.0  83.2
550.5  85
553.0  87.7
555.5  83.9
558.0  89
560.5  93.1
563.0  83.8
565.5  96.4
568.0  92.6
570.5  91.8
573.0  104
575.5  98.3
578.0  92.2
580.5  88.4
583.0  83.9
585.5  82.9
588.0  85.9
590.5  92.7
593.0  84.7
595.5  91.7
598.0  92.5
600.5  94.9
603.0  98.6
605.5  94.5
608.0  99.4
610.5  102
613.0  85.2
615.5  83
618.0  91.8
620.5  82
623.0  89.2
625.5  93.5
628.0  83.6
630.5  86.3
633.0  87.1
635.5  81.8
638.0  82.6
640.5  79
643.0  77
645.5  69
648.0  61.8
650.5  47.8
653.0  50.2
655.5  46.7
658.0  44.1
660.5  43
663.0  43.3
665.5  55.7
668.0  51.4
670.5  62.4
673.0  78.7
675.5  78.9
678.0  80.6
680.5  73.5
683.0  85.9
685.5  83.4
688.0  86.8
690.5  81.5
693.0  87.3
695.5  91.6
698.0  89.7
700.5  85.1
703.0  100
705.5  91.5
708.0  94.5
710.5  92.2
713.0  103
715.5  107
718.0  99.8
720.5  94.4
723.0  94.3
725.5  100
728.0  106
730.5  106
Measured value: 0.450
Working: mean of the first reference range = 90.8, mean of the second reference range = 88.4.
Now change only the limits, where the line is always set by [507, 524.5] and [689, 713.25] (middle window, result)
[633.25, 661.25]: 0.38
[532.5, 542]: 0.09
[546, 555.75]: 0.03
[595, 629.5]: -0.03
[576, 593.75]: 0.01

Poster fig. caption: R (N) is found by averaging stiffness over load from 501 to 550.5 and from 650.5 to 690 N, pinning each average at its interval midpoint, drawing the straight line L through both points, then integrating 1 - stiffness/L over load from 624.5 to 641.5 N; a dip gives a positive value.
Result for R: -3.9 N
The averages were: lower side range 83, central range 84.8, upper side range 64.1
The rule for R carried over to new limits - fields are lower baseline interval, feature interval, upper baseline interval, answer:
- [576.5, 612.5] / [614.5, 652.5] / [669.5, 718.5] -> 4.6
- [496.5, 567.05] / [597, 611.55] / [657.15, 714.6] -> -2.8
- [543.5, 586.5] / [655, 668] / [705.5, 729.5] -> 6.6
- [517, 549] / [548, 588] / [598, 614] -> -0.6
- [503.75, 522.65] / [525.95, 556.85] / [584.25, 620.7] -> 1.8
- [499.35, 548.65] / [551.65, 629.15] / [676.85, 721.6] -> -4.5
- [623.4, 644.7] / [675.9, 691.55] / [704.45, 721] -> 1.8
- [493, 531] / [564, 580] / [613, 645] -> -2.3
